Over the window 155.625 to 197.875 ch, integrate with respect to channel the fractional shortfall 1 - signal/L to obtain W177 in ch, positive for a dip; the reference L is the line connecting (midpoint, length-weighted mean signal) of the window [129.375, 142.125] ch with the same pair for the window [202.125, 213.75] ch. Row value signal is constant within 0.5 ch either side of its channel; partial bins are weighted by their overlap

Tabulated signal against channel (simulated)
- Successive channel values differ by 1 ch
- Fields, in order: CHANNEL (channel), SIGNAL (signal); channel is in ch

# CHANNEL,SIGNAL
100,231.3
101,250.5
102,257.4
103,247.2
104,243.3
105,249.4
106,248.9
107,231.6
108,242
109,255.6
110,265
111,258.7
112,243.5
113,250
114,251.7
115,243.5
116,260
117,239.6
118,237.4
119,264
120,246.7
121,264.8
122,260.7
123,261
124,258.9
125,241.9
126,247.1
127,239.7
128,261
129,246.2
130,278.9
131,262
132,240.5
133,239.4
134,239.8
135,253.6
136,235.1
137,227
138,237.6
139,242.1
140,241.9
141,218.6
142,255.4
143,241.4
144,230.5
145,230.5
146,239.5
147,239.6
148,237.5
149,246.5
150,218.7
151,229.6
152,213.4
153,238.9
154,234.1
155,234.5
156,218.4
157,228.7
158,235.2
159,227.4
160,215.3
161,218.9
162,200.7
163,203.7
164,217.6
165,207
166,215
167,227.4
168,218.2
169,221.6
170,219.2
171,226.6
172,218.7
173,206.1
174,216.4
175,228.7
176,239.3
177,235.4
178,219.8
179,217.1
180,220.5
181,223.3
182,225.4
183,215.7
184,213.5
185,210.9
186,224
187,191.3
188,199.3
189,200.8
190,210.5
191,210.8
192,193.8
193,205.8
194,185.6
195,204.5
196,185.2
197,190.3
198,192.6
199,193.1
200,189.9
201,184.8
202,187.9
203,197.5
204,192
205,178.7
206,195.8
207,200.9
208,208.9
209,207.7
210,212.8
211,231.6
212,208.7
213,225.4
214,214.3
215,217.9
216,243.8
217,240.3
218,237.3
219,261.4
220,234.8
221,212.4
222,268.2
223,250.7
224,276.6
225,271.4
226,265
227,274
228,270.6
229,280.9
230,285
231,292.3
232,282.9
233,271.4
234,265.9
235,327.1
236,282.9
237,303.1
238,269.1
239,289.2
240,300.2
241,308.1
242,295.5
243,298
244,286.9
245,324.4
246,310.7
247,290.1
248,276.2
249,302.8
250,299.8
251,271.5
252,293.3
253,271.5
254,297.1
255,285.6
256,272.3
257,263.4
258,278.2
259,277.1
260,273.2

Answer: 1.5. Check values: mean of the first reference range 244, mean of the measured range 214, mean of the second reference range 205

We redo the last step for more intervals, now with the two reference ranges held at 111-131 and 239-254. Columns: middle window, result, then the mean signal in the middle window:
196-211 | 4.51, 196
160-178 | 3.36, 219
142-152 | 1.02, 235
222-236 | 0.54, 278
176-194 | 4.03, 213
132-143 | 0.81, 239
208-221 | 2.63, 227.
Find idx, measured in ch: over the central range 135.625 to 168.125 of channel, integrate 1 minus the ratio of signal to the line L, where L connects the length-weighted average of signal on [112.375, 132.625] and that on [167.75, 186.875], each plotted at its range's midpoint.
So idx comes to 1.0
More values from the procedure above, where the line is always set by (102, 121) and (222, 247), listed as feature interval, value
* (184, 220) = 9.0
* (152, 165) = 2.1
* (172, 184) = 2.1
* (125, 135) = 0.2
